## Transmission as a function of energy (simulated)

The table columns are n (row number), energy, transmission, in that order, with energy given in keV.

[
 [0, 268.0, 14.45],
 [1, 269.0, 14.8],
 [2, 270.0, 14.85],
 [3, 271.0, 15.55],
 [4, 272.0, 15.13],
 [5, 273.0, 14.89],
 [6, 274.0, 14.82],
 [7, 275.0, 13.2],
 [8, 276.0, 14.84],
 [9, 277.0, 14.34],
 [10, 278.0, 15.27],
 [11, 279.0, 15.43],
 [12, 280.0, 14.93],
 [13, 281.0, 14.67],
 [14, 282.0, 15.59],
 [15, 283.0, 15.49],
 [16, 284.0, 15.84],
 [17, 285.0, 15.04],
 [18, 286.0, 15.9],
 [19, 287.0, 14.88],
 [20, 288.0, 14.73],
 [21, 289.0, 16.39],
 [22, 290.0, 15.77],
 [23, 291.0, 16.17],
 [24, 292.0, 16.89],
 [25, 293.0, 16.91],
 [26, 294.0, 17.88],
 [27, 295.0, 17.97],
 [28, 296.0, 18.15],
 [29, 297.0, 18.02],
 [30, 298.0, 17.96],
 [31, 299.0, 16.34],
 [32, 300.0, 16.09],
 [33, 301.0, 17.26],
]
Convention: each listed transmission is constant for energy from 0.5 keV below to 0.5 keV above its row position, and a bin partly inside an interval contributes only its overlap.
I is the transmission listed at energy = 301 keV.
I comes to 17.26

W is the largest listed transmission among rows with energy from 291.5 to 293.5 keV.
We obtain 16.91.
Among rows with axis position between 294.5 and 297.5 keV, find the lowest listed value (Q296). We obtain 17.97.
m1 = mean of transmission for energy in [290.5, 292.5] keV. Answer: 16.5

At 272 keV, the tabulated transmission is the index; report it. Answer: 15.13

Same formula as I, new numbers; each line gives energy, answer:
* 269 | 14.8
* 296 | 18.15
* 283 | 15.49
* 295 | 17.97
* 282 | 15.59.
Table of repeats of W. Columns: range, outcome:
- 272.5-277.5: 14.89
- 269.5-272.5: 15.55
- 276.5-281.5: 15.43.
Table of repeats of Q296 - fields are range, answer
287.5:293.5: 14.73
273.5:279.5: 13.2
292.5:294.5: 16.91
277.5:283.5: 14.67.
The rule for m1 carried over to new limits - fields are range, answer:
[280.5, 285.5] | 15.3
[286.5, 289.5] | 15.3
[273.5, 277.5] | 14.3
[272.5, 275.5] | 14.3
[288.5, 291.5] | 16.1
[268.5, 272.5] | 15.1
